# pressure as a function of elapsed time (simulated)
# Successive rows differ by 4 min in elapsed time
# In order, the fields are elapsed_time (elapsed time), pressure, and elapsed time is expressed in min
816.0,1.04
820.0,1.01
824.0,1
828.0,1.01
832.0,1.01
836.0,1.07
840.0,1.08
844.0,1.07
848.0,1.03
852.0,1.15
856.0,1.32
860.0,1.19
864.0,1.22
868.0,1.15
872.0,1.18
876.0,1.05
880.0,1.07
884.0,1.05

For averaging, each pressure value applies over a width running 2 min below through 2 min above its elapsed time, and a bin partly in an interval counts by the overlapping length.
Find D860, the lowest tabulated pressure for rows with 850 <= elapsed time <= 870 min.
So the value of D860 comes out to 1.15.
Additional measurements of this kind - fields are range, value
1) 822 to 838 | 1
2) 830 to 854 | 1.01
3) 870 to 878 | 1.05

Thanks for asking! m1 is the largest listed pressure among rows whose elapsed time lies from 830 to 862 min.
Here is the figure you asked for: 1.32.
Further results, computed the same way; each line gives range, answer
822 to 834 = 1.01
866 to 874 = 1.18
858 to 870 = 1.22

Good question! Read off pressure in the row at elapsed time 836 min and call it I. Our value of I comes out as 1.07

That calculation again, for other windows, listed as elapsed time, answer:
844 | 1.07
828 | 1.01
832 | 1.01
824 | 1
